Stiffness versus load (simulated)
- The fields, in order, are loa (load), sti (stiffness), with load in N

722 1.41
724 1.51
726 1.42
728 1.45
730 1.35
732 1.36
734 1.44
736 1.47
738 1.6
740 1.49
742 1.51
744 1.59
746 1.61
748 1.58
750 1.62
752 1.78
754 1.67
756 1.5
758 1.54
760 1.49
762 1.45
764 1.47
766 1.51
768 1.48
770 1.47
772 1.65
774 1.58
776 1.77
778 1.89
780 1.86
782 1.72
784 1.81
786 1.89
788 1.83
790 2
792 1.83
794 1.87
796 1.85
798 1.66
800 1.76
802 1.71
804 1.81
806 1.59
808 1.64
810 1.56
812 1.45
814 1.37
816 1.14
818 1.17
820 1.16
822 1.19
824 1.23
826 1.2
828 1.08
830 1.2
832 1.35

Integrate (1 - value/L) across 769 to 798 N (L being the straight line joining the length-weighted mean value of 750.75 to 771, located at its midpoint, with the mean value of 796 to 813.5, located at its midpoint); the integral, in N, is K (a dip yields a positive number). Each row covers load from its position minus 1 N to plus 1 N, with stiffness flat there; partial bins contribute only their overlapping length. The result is -3.38 N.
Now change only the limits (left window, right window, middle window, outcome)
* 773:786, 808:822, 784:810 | -3.8 N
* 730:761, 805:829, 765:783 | -2.6 N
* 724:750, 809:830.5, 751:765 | -1.2 N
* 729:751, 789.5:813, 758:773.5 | 0.9 N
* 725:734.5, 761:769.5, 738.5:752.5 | -1.5 N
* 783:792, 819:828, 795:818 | -0.9 N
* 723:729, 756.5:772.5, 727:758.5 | -1.2 N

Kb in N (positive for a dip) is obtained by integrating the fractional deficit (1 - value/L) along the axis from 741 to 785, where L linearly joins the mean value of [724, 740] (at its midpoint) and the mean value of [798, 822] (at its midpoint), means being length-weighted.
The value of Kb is -4.6 N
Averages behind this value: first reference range 1.45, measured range 1.62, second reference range 1.48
